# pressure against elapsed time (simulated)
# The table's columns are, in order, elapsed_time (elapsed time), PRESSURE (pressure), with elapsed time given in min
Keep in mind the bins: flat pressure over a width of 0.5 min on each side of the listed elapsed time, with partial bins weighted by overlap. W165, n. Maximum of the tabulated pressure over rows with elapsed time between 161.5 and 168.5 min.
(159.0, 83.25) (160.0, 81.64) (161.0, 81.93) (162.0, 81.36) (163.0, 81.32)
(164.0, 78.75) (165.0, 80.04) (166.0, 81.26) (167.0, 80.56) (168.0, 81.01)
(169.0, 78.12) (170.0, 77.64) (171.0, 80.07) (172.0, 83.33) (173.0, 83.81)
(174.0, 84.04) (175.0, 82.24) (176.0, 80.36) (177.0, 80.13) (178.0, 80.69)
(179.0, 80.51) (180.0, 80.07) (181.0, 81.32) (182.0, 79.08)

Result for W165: 81.36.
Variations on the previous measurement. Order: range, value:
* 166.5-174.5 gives 84.04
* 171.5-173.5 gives 83.81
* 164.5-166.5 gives 81.26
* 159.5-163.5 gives 81.93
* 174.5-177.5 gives 82.24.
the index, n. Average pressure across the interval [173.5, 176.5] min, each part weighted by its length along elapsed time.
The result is 82.2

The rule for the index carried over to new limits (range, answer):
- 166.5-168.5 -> 80.8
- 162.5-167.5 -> 80.4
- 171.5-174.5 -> 83.7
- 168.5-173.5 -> 80.6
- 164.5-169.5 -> 80.2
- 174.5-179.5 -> 80.8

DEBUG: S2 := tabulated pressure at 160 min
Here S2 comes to 81.64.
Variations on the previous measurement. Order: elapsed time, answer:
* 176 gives 80.36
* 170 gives 77.64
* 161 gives 81.93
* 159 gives 83.25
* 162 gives 81.36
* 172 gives 83.33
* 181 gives 81.32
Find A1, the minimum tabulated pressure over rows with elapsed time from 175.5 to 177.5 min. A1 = 80.13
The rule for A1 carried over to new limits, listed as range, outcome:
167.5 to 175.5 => 77.64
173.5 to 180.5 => 80.07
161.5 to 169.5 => 78.12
